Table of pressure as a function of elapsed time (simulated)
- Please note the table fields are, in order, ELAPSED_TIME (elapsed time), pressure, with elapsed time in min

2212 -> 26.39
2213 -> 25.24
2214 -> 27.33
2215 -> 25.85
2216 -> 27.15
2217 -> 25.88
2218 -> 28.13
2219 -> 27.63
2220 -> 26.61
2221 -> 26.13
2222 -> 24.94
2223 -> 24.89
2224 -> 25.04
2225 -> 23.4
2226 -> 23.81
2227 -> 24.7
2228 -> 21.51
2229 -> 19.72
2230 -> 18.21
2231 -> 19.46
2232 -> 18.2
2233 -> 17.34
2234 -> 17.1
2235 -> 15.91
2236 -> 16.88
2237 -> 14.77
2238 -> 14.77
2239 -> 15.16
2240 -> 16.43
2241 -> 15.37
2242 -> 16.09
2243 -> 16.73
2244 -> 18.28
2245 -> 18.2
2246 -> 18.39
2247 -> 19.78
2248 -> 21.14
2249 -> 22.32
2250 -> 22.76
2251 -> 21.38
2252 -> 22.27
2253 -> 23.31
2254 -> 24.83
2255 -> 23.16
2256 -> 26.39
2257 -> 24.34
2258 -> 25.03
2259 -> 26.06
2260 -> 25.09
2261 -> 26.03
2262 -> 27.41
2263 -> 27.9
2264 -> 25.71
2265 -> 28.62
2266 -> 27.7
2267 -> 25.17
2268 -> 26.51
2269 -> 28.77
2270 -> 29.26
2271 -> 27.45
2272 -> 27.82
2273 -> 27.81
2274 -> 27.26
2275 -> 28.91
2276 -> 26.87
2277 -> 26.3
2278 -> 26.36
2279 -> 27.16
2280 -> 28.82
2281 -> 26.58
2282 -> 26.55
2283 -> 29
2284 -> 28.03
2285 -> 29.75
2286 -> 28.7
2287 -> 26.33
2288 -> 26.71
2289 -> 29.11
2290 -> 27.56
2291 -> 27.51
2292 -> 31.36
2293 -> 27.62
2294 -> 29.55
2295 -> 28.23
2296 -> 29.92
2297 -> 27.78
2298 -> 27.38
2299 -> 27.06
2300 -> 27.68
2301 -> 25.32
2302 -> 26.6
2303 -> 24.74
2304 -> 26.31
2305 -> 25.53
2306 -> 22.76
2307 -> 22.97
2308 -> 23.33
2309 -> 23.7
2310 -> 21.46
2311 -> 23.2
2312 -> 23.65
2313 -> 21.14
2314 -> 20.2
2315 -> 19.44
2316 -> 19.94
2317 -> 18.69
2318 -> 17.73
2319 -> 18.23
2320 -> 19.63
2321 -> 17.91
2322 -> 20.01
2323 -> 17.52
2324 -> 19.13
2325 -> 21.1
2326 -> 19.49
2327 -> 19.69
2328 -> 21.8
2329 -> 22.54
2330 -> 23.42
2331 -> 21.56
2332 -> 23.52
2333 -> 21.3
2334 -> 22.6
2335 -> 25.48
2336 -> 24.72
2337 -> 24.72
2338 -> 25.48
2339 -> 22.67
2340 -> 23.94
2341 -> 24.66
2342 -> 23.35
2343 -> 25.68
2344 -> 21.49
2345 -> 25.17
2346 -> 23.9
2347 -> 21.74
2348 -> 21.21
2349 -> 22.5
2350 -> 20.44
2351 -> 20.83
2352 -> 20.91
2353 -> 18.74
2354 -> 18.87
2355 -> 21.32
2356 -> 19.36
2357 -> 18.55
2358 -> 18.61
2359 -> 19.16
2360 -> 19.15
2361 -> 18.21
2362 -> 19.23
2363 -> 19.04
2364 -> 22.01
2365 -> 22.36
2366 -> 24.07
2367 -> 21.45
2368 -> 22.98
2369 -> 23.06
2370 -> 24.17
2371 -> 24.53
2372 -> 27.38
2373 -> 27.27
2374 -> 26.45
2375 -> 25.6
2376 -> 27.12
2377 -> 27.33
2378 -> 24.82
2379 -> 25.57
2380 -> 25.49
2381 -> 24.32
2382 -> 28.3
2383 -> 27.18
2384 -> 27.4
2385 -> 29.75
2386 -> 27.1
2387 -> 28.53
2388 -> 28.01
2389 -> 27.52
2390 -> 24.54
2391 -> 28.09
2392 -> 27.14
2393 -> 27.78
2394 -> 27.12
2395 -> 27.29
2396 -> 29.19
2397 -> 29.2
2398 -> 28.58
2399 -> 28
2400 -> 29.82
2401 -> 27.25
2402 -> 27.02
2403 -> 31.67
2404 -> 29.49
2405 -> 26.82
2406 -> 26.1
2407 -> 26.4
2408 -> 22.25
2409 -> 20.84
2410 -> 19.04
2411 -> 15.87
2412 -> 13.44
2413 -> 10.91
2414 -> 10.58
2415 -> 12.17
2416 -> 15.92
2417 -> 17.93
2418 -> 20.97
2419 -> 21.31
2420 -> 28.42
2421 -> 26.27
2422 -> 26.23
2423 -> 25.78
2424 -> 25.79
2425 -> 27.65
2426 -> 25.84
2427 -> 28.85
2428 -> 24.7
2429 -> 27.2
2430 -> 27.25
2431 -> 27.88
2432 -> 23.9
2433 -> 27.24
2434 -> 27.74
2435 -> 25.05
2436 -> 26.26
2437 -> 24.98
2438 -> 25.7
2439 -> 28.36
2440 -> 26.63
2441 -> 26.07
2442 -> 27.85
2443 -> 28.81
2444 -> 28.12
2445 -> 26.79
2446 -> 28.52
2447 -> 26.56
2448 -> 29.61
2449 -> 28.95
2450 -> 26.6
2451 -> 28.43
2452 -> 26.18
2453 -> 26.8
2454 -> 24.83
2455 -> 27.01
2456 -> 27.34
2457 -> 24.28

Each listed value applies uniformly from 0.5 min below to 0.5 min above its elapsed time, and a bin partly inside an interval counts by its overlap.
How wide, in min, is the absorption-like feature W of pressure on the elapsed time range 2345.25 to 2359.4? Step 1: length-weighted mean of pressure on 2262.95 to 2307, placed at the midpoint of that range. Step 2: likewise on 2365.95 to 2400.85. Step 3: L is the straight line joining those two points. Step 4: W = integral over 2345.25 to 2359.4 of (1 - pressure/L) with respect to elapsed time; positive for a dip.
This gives 3.4 min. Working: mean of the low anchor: 27.4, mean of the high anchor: 26.7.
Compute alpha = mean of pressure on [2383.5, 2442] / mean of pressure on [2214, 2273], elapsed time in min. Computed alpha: 1.10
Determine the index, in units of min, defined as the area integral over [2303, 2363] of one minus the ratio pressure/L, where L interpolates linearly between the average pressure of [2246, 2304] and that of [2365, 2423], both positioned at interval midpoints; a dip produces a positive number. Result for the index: 9.6 min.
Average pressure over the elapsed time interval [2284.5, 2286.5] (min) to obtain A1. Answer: 29.2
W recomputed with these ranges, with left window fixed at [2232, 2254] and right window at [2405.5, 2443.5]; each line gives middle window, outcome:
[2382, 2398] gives -3.7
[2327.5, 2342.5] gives -1.7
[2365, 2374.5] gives -1.1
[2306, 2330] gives -0.1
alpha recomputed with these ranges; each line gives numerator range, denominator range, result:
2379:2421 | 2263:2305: 0.89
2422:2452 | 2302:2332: 1.26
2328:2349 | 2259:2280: 0.86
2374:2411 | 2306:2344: 1.23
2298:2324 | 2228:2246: 1.30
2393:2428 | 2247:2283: 0.92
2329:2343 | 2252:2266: 0.92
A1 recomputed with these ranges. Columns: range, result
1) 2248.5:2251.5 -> 22.2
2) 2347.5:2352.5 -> 21.2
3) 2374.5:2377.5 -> 26.7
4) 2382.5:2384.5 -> 27.3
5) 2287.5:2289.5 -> 27.9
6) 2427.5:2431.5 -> 26.8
